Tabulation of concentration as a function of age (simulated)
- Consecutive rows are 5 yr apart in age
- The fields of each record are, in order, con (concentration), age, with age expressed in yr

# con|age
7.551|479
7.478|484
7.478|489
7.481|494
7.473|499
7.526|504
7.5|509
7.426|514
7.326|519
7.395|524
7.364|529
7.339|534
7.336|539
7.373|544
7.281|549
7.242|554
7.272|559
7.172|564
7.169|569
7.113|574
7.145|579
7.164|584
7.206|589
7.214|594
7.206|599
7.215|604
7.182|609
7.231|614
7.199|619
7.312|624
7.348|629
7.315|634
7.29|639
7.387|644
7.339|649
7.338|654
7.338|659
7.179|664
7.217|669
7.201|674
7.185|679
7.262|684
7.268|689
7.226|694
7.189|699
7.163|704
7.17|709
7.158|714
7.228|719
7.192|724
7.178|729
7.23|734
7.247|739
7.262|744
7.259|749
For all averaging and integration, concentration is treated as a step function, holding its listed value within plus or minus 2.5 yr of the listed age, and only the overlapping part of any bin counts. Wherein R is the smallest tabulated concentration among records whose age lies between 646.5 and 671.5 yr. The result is 7.179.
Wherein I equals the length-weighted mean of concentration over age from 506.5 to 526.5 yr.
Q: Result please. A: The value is 7.41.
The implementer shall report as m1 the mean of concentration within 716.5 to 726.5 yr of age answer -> 7.21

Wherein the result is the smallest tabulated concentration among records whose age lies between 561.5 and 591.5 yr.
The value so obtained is 7.113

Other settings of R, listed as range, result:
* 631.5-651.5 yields 7.29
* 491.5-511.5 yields 7.473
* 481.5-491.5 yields 7.478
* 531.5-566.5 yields 7.172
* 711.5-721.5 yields 7.158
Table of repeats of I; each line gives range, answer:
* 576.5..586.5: 7.15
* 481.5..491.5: 7.48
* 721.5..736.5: 7.2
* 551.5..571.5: 7.21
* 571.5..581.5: 7.13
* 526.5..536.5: 7.35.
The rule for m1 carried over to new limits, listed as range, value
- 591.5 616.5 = 7.21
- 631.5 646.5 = 7.33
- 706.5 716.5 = 7.16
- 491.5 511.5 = 7.5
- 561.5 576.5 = 7.15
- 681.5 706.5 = 7.22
